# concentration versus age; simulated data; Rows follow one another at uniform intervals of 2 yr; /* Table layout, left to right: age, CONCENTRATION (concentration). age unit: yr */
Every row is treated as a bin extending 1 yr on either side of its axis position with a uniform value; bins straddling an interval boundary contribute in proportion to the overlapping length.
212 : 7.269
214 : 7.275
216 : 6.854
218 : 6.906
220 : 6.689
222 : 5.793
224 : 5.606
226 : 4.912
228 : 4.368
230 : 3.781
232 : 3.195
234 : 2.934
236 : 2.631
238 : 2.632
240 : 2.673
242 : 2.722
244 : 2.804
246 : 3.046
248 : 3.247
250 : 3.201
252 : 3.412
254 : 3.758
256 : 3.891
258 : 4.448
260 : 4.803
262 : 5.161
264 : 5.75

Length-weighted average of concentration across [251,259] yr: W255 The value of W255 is 3.88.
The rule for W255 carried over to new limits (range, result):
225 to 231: 4.35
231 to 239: 2.85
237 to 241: 2.65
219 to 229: 5.47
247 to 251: 3.22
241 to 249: 2.95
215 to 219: 6.88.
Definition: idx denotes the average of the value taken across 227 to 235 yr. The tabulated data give 3.57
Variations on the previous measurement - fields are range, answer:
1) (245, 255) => 3.33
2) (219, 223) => 6.24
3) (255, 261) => 4.38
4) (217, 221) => 6.8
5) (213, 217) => 7.06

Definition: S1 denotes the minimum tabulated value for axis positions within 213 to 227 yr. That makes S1 4.912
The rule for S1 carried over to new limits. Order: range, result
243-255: 2.804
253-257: 3.758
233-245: 2.631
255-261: 3.891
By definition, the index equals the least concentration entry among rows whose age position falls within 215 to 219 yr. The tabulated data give 6.854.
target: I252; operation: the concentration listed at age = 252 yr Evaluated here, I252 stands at 3.412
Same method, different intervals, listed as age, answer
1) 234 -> 2.934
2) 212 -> 7.269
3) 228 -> 4.368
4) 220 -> 6.689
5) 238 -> 2.632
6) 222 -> 5.793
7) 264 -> 5.75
